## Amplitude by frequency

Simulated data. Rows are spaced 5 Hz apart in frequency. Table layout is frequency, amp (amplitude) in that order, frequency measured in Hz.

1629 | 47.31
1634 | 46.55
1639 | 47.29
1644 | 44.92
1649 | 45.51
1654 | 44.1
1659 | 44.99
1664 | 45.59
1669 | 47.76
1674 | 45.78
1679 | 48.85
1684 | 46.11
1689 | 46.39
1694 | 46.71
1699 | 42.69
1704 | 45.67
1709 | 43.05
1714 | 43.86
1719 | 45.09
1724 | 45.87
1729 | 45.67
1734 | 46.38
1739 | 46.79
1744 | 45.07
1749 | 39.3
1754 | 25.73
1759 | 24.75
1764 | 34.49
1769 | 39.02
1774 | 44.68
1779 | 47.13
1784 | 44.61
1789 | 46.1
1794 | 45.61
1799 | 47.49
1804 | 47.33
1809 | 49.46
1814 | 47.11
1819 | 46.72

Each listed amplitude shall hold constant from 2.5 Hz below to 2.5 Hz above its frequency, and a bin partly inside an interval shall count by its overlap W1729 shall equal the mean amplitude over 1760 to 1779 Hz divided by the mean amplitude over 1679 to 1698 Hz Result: 0.8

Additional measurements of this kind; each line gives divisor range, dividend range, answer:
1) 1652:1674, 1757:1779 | 0.82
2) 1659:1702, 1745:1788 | 0.82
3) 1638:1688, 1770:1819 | 1.01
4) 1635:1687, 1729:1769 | 0.83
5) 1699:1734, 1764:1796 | 0.98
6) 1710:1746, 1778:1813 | 1.03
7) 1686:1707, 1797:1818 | 1.05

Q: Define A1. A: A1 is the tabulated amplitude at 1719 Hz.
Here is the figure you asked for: 45.09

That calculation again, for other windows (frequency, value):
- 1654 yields 44.1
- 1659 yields 44.99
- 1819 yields 46.72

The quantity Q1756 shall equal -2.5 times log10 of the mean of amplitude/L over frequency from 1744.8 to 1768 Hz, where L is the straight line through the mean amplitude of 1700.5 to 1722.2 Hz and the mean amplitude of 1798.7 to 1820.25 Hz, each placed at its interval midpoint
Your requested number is 0.37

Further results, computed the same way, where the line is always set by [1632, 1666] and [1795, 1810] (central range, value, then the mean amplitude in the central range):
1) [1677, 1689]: -0.03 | 47.2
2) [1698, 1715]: 0.06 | 43.9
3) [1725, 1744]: 0.02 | 46.1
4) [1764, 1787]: 0.11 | 42.9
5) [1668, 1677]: -0.02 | 46.7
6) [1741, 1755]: 0.22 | 38.2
